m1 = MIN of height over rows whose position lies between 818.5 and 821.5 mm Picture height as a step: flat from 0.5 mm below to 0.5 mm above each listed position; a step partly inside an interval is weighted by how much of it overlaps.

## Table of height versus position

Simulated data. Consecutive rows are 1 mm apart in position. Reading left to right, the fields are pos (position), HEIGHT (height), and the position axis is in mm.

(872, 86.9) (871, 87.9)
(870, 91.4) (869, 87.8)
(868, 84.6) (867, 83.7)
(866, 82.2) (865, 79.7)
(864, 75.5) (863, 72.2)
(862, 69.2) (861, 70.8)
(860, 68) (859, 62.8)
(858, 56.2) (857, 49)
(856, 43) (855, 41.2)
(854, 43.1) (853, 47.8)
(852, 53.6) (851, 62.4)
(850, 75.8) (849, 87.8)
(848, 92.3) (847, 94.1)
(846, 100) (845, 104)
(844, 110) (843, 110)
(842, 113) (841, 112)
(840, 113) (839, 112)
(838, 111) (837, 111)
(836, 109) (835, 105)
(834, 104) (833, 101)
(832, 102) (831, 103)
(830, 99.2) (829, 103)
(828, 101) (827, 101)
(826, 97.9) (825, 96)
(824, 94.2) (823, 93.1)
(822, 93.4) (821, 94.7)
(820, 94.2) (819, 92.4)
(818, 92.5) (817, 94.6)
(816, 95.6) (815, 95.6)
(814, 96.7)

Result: 92.4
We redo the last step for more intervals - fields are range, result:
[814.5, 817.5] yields 94.6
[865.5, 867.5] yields 82.2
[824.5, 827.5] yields 96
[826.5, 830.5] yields 99.2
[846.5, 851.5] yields 62.4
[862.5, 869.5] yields 72.2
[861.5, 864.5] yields 69.2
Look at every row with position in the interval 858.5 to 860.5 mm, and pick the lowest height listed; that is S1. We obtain 62.8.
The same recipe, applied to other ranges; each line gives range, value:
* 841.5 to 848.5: 92.3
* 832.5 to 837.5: 101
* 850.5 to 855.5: 41.2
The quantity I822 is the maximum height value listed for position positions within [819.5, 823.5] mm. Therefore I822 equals 94.7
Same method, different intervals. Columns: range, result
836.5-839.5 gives 112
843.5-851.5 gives 110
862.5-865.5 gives 79.7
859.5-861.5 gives 70.8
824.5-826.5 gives 97.9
